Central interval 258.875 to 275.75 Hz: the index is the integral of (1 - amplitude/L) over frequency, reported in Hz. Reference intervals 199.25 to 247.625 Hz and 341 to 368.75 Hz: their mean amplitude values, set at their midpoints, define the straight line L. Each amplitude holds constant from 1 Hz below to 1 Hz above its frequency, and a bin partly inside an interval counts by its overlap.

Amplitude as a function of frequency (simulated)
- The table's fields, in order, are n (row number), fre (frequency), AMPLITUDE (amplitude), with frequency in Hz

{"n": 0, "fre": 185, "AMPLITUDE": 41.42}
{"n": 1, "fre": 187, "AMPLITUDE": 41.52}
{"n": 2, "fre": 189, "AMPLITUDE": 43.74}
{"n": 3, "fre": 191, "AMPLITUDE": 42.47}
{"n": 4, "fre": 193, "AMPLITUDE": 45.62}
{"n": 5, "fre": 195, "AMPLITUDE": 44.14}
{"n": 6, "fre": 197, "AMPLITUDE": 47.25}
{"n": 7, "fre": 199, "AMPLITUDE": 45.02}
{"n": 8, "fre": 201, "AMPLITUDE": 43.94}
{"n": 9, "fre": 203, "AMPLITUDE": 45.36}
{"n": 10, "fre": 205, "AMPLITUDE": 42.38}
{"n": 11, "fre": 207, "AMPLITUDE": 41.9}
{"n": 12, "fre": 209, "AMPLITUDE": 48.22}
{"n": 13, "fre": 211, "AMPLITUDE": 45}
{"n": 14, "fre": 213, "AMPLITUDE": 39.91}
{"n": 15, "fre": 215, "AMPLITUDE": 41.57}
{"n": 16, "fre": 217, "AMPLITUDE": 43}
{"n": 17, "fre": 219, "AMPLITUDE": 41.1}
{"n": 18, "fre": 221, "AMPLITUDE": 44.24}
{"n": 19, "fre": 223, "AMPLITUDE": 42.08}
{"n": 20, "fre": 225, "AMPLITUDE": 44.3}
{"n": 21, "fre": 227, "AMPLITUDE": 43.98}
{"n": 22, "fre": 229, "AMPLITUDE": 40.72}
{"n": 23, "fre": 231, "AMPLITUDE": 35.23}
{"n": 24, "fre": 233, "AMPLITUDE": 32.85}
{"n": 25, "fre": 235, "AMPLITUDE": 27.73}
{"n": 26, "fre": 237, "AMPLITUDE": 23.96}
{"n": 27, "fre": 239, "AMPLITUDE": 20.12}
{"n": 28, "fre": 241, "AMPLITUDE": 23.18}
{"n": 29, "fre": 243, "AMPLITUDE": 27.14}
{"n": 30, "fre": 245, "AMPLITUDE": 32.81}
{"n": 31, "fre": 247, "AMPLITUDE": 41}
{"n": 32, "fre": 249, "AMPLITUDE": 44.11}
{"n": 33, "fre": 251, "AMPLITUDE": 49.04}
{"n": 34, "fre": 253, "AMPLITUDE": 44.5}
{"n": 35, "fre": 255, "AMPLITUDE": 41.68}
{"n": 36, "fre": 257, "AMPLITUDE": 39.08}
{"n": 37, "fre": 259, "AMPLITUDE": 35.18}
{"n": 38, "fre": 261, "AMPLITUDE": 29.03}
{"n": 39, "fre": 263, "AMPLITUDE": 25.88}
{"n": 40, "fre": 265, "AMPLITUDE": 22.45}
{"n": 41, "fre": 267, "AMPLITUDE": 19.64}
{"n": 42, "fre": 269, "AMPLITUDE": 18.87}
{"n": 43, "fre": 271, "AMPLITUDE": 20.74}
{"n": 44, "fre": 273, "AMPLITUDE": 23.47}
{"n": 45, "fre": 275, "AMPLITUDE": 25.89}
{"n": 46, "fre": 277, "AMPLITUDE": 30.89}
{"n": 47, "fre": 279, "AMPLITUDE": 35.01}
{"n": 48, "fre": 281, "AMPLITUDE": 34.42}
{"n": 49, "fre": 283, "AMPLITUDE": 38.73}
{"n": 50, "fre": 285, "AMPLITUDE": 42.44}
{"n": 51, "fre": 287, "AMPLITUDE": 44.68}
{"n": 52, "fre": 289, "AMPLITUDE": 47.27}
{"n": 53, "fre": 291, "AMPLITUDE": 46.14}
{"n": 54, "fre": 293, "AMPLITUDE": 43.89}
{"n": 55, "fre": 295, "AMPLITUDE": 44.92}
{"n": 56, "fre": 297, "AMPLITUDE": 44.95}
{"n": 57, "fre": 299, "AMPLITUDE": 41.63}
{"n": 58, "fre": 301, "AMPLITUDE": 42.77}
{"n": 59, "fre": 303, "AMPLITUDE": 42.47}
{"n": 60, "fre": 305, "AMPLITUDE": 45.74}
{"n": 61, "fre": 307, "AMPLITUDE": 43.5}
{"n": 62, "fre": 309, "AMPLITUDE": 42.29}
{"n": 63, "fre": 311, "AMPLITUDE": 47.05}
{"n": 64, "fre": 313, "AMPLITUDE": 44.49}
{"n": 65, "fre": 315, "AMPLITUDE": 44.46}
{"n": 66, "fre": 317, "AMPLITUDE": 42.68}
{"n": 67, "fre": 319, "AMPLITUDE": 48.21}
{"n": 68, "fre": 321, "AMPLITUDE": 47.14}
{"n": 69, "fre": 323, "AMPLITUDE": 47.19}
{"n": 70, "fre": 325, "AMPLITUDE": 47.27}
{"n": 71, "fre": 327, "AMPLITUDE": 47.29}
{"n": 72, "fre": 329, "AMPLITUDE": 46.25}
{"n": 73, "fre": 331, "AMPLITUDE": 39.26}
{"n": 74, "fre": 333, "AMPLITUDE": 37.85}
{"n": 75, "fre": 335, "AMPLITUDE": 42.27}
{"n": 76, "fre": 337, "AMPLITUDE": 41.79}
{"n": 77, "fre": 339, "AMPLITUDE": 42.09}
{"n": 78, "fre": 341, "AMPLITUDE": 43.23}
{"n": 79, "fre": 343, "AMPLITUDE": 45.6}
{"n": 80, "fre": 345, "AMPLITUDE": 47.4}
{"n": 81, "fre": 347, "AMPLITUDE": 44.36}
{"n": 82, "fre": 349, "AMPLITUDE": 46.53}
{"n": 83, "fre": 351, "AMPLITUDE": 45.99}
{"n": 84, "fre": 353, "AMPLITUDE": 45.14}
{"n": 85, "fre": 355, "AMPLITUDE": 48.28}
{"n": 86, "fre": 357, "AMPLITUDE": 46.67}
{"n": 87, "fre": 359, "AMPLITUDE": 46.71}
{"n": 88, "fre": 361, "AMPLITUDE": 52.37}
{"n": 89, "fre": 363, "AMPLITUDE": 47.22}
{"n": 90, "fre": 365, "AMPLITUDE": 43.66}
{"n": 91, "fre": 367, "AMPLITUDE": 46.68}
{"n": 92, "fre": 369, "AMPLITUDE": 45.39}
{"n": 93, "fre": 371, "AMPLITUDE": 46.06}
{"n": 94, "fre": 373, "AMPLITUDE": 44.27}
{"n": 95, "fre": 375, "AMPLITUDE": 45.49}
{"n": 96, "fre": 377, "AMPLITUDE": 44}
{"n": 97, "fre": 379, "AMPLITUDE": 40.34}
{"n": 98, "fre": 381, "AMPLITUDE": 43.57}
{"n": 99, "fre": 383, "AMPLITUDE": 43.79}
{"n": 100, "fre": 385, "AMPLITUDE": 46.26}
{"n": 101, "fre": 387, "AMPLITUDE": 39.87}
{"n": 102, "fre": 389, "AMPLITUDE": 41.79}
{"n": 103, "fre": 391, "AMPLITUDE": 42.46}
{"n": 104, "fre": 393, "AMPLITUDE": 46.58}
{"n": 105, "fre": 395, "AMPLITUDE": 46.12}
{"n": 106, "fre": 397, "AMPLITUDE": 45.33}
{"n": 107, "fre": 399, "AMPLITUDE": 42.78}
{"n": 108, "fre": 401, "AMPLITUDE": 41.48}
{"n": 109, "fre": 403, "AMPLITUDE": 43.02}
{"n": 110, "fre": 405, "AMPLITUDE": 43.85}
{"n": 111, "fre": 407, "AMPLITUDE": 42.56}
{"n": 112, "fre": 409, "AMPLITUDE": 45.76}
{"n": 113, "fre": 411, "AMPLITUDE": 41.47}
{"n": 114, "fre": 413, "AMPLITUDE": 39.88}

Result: 7.0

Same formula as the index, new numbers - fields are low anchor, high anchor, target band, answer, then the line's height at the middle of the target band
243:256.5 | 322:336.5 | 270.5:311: 2.8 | 42.4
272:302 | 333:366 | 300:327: -2.1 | 41.8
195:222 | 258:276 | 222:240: 1.1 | 36.4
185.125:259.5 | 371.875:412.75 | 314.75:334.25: -1.2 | 42.1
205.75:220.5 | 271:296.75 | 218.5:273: 9.6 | 40.5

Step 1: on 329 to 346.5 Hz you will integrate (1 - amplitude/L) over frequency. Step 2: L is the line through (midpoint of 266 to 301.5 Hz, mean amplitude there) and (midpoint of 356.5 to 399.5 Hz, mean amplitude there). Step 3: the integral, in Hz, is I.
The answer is -0.72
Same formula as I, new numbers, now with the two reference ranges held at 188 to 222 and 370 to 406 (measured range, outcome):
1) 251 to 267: 3.6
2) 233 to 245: 4.9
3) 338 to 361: -1.1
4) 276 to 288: 1.7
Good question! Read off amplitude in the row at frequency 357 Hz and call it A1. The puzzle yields 46.67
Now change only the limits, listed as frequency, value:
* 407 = 42.56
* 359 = 46.71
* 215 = 41.57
